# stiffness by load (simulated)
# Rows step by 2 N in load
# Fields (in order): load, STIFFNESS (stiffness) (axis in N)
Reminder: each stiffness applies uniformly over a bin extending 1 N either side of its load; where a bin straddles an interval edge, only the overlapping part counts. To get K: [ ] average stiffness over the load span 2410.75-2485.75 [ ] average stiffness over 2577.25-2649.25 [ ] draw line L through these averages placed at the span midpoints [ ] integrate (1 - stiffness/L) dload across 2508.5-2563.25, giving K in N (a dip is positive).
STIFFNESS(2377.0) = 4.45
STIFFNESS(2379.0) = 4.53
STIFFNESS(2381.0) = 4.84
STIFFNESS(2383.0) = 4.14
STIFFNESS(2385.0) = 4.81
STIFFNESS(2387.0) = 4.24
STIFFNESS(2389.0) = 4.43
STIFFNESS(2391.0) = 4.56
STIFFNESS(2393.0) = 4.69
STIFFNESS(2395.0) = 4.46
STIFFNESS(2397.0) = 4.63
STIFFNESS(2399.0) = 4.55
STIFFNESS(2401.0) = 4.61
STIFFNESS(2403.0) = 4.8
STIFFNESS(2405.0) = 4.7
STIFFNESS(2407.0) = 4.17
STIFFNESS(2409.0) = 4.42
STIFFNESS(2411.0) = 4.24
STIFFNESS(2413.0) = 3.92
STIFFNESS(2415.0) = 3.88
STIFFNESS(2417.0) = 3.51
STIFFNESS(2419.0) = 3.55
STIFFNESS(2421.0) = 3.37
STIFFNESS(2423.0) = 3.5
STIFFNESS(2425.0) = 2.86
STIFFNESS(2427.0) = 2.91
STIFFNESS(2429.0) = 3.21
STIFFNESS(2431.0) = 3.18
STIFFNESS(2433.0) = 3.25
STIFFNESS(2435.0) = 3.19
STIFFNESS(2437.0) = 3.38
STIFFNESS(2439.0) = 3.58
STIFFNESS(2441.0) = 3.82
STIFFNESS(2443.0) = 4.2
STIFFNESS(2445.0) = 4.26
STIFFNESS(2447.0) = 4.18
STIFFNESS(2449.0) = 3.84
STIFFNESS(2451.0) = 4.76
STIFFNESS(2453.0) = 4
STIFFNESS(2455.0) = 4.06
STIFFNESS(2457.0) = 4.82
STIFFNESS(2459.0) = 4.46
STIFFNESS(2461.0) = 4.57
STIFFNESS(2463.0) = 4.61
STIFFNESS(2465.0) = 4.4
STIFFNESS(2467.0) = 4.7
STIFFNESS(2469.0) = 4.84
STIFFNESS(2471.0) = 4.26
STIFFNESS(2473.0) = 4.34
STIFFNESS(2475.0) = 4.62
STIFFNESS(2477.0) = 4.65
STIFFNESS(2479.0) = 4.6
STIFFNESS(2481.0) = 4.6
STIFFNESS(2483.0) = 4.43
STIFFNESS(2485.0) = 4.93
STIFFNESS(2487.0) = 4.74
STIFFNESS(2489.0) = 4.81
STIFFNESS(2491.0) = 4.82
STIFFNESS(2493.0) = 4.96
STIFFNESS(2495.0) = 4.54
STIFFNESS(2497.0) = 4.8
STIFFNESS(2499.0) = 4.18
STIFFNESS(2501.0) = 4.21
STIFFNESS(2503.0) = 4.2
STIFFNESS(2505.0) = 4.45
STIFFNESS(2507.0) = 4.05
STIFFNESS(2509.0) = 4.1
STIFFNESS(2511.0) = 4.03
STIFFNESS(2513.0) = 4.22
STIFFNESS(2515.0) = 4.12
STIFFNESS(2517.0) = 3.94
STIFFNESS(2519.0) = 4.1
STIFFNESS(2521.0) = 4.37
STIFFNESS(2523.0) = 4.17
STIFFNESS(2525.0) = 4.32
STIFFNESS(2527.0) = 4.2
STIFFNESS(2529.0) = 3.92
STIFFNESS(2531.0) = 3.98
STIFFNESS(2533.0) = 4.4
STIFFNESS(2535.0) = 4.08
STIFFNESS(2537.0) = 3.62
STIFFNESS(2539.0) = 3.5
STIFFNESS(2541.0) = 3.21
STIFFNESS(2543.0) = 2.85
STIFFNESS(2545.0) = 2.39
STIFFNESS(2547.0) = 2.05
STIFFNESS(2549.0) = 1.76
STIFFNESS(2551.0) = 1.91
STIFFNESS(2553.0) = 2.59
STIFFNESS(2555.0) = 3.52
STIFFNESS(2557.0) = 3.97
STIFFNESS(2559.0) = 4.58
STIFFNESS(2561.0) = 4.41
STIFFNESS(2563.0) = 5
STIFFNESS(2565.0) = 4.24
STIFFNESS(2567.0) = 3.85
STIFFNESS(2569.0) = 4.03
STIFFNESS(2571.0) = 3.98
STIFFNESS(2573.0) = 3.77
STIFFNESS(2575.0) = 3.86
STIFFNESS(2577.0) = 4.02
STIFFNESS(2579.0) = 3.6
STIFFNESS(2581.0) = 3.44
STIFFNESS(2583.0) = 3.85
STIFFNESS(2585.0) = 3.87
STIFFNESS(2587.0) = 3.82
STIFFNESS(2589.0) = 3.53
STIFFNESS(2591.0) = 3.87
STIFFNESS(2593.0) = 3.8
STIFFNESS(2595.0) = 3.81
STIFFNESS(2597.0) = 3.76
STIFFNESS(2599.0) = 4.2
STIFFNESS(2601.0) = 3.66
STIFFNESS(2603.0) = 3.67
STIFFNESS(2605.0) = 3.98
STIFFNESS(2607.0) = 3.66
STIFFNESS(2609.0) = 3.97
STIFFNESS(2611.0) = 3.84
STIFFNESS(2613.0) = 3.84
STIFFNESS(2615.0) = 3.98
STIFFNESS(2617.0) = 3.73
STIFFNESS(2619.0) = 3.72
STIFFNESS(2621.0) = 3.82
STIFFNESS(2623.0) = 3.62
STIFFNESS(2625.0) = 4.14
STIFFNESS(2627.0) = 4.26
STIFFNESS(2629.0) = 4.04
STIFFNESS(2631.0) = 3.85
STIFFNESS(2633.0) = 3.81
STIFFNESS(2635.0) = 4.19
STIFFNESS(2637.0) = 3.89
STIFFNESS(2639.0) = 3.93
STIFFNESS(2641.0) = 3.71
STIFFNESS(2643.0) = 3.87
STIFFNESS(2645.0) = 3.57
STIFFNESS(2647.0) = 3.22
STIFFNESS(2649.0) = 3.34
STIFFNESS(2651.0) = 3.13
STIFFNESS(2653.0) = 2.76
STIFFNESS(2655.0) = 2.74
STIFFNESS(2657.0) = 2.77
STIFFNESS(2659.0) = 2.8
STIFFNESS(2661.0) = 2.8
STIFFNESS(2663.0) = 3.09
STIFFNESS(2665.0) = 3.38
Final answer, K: 3.47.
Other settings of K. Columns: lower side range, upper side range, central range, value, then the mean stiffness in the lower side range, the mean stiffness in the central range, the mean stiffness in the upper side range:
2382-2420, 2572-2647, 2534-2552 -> 5.3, 4.33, 2.82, 3.83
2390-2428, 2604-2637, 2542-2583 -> 4.6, 4.07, 3.5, 3.9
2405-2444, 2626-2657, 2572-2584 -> -0.5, 3.61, 3.76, 3.59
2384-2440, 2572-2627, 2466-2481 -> -2.6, 3.95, 4.57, 3.82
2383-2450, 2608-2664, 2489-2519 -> -4.1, 3.97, 4.34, 3.59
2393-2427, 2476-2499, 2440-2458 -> 0.7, 4.06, 4.22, 4.69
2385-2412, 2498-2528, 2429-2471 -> 2.6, 4.51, 4.09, 4.18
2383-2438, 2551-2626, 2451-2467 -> -2.1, 3.97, 4.46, 3.84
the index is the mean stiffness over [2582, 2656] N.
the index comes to 3.74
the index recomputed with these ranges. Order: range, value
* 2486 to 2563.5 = 3.92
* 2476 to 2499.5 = 4.68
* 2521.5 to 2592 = 3.67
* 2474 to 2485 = 4.61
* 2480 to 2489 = 4.69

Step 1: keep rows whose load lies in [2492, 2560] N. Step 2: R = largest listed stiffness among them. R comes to 4.96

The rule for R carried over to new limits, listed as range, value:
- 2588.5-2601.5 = 4.2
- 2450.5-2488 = 4.93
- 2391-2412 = 4.8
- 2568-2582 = 4.03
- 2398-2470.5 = 4.84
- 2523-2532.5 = 4.32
